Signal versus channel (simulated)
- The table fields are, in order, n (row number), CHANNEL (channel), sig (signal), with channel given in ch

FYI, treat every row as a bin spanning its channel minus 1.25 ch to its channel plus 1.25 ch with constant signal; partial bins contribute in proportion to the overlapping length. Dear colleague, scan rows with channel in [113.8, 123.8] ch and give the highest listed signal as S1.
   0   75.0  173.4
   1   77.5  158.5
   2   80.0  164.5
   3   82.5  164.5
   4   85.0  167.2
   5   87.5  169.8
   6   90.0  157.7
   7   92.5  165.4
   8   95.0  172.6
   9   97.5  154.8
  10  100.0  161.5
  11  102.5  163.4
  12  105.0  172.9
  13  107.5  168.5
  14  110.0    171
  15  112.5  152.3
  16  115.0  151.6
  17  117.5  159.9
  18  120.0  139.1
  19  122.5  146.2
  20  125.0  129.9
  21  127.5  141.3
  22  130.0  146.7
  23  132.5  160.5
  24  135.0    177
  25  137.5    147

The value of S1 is 159.9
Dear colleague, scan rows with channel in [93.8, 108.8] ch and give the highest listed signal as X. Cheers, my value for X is 172.9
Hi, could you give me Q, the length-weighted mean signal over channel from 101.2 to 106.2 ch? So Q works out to 168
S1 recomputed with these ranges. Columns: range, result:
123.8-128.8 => 141.3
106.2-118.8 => 171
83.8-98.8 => 172.6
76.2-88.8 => 169.8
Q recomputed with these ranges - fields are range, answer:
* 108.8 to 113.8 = 161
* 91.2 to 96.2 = 169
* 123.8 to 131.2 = 139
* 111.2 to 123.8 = 150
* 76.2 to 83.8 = 163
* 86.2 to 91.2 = 164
